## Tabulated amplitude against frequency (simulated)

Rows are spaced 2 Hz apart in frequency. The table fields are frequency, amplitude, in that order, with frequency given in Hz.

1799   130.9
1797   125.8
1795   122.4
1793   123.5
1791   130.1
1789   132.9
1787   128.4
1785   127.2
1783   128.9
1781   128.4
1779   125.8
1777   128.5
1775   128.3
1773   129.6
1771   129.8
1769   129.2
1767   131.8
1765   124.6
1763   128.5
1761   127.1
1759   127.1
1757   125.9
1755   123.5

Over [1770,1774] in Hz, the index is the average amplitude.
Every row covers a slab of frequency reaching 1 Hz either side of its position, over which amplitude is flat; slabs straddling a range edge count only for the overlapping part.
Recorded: 130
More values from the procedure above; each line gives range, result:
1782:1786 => 128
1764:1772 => 129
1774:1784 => 128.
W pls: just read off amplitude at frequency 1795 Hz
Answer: 122.4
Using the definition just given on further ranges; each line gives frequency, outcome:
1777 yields 128.5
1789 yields 132.9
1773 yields 129.6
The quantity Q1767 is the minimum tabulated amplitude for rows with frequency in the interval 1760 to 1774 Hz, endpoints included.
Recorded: 124.6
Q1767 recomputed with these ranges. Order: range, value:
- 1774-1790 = 125.8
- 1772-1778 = 128.3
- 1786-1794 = 123.5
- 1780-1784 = 128.4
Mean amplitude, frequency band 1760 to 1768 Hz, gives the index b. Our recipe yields 128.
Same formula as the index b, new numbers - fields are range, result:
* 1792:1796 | 123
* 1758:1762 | 127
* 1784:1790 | 130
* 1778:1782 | 127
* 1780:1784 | 129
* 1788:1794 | 129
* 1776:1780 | 127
